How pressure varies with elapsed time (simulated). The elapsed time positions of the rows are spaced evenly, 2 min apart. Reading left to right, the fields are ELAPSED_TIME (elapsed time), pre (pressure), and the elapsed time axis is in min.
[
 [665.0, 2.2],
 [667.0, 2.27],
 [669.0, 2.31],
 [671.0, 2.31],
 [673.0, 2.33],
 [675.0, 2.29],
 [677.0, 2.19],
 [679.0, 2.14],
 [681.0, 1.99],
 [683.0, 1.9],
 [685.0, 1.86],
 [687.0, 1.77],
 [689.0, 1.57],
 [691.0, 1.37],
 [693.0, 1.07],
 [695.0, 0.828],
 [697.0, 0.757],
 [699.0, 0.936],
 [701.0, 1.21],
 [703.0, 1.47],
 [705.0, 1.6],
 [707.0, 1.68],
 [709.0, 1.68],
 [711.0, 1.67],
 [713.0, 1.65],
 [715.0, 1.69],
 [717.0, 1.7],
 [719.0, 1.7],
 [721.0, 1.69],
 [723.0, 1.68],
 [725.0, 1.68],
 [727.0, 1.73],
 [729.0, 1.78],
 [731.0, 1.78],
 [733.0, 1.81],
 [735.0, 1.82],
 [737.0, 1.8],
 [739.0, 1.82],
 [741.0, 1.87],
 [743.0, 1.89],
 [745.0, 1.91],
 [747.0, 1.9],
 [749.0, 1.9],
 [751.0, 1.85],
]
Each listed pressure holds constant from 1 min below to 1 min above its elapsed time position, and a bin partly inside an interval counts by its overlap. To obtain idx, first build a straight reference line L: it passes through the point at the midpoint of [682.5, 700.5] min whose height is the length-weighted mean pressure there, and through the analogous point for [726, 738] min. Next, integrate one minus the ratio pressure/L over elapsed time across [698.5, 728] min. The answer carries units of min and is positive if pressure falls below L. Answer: -0.4 min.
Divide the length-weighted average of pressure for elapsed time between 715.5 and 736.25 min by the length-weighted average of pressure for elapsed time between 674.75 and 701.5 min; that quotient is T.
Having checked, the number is 1.12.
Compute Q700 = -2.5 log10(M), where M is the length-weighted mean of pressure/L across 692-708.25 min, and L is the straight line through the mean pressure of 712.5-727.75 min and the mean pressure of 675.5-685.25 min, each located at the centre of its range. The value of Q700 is 0.472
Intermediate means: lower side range 2.04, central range 1.2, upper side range 1.69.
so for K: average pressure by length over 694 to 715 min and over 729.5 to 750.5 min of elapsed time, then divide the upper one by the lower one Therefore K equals 1.35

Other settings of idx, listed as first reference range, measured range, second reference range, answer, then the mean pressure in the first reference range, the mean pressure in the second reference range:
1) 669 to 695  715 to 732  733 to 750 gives 1.36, 1.87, 1.86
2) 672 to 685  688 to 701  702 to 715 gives 5.35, 2.12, 1.63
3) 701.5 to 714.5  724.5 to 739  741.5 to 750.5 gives 0.09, 1.61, 1.9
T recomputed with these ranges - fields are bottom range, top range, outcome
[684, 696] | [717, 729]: 1.21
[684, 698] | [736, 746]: 1.41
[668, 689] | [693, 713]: 0.63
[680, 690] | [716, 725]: 0.93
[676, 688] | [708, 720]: 0.85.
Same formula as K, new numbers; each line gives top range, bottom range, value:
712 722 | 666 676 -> 0.73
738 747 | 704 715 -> 1.13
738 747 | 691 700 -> 1.97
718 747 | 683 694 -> 1.14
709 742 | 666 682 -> 0.78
